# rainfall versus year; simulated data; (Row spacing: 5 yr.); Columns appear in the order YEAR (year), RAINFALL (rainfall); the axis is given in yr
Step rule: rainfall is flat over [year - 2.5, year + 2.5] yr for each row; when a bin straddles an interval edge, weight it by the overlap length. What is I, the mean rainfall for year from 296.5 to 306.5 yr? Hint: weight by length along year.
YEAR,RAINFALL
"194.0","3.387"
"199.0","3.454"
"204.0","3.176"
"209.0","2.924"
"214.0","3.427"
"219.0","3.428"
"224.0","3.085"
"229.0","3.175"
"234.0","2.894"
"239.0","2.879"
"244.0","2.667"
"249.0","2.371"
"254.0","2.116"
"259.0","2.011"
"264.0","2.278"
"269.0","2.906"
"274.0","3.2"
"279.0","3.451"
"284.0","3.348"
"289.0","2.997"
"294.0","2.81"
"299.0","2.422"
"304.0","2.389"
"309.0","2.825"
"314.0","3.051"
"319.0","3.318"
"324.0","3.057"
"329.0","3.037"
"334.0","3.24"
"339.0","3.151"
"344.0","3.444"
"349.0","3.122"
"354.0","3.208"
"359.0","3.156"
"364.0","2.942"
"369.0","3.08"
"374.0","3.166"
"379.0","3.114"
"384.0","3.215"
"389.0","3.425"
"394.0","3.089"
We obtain 2.41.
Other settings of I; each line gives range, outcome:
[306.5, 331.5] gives 3.06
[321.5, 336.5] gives 3.11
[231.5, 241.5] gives 2.89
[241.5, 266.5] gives 2.29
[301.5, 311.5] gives 2.61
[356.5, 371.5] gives 3.06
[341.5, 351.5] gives 3.28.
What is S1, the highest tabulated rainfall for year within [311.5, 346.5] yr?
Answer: 3.444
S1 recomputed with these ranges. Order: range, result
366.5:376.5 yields 3.166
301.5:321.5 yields 3.318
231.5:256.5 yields 2.894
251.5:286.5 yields 3.451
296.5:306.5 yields 2.422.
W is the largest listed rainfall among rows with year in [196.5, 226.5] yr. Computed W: 3.454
